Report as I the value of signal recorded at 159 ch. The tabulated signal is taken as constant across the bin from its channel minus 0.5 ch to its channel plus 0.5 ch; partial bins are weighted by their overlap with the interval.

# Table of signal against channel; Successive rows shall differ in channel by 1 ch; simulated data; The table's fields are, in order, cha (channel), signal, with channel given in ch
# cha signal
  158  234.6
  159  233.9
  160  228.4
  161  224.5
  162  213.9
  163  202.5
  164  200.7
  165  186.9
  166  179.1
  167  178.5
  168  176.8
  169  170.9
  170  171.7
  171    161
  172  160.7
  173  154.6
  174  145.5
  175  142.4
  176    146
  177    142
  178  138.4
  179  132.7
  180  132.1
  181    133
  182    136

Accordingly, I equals 233.9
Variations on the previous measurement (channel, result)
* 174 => 145.5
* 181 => 133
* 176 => 146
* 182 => 136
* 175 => 142.4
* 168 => 176.8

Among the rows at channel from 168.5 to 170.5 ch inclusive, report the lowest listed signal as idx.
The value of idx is 170.9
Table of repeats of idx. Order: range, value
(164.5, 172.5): 160.7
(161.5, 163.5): 202.5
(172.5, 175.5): 142.4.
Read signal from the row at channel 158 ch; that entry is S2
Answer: 234.6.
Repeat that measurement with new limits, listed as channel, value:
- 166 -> 179.1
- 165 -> 186.9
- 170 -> 171.7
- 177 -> 142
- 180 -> 132.1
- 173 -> 154.6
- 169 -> 170.9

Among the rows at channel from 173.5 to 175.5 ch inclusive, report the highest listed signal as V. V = 145.5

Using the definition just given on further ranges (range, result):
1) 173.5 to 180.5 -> 146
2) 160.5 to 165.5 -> 224.5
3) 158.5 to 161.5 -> 233.9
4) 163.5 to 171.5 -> 200.7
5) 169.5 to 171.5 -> 171.7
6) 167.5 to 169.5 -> 176.8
